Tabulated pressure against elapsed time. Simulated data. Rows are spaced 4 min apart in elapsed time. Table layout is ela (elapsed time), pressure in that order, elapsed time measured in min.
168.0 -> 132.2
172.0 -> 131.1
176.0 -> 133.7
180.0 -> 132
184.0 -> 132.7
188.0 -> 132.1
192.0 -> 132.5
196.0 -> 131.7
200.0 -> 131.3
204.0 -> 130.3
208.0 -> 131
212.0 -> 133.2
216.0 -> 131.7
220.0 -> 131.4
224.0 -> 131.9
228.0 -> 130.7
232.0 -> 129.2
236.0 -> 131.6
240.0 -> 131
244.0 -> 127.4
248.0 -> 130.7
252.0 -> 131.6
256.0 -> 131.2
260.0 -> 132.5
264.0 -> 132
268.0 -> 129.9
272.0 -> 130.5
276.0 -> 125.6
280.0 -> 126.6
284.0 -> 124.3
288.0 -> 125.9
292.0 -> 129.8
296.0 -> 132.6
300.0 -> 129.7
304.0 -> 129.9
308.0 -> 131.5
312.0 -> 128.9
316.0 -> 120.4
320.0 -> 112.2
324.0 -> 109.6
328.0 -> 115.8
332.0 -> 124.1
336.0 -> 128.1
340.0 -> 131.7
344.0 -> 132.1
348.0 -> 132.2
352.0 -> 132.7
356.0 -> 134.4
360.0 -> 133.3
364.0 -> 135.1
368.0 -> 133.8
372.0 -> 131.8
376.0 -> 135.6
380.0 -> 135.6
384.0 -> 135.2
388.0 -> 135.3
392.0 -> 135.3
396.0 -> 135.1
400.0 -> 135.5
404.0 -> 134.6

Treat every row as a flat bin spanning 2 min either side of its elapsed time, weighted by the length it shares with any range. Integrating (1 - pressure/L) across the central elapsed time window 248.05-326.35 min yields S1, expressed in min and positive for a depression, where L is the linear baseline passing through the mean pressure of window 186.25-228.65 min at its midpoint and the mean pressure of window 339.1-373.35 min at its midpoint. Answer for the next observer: 3.1 min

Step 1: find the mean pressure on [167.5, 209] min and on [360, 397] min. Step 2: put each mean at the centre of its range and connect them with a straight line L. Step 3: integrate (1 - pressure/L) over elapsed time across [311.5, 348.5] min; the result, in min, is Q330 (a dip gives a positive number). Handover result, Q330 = 3.0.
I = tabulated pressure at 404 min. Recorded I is 134.6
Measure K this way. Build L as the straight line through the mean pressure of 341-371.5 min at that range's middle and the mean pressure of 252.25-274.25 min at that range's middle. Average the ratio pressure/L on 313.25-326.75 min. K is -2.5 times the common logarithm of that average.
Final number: 0.15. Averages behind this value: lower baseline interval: 131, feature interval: 115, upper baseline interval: 133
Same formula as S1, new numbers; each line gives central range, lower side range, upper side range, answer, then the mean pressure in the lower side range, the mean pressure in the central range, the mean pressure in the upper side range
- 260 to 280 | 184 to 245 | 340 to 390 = 0.4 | 131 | 130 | 134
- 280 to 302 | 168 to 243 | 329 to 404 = 0.7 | 132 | 128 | 133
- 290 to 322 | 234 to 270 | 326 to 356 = 0.6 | 131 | 127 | 129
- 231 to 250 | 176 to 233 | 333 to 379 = 0.3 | 132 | 130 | 133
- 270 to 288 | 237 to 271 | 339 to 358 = 0.6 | 131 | 127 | 133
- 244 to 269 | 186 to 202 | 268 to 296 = -0.4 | 132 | 131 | 128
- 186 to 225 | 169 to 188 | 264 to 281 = -0.1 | 132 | 132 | 129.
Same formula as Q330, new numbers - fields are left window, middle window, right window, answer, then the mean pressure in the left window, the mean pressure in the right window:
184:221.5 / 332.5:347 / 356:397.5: 0.4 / 132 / 135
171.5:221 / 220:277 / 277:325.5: -0.8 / 132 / 125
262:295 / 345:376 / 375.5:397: 0.0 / 128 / 135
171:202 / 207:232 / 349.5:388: 0.2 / 132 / 134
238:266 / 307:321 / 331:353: 0.8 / 131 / 130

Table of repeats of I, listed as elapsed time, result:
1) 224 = 131.9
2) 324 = 109.6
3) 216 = 131.7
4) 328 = 115.8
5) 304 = 129.9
